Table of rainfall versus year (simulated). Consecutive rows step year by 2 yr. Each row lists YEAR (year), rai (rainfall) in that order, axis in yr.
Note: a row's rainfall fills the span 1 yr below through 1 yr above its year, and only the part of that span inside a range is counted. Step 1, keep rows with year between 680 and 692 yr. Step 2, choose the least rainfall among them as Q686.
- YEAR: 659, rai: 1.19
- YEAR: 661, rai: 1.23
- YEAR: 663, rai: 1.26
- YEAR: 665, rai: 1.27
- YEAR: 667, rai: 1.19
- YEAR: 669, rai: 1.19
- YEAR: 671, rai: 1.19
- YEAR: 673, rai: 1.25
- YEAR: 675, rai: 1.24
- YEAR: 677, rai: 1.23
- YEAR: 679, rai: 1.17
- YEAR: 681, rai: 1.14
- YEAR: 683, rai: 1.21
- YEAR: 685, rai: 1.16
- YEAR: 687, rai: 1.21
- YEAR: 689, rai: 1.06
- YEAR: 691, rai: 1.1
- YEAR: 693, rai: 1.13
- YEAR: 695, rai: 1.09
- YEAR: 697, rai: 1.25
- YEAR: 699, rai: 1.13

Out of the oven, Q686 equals 1.06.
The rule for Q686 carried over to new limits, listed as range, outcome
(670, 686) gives 1.14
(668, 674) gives 1.19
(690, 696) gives 1.09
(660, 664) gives 1.23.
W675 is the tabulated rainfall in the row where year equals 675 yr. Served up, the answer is 1.24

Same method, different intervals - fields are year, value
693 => 1.13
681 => 1.14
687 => 1.21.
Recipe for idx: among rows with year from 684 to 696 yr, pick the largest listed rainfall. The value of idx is 1.21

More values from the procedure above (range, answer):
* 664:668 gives 1.27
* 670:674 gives 1.25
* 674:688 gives 1.24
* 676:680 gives 1.23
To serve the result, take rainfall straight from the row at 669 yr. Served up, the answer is 1.19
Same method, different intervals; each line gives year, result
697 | 1.25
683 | 1.21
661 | 1.23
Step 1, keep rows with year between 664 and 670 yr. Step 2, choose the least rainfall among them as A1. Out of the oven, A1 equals 1.19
